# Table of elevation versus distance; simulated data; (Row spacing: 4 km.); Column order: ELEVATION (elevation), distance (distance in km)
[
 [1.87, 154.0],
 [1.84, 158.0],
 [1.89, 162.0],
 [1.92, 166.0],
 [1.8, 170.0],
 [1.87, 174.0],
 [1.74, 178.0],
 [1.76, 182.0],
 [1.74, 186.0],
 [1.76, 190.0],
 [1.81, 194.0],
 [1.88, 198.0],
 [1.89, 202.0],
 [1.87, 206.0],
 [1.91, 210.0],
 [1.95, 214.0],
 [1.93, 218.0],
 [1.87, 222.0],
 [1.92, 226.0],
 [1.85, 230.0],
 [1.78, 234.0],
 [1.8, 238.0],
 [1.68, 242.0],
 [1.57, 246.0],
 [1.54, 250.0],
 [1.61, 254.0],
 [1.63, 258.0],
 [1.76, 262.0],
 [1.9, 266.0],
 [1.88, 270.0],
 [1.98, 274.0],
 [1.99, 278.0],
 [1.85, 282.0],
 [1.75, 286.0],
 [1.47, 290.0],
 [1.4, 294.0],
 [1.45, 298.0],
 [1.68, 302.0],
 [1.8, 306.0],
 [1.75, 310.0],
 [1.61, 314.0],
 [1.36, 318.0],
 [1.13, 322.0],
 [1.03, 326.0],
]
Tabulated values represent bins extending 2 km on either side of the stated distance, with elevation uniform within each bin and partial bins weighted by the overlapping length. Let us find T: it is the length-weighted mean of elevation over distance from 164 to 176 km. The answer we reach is 1.86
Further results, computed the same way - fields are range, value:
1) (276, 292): 1.77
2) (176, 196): 1.76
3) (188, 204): 1.83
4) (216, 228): 1.91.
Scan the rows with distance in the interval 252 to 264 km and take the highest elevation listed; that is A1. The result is 1.76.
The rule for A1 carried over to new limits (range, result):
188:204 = 1.89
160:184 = 1.92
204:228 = 1.95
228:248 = 1.85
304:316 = 1.8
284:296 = 1.75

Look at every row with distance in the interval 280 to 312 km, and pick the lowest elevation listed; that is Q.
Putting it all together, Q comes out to 1.4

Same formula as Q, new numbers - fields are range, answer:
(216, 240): 1.78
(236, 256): 1.54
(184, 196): 1.74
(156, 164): 1.84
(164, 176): 1.8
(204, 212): 1.87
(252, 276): 1.61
